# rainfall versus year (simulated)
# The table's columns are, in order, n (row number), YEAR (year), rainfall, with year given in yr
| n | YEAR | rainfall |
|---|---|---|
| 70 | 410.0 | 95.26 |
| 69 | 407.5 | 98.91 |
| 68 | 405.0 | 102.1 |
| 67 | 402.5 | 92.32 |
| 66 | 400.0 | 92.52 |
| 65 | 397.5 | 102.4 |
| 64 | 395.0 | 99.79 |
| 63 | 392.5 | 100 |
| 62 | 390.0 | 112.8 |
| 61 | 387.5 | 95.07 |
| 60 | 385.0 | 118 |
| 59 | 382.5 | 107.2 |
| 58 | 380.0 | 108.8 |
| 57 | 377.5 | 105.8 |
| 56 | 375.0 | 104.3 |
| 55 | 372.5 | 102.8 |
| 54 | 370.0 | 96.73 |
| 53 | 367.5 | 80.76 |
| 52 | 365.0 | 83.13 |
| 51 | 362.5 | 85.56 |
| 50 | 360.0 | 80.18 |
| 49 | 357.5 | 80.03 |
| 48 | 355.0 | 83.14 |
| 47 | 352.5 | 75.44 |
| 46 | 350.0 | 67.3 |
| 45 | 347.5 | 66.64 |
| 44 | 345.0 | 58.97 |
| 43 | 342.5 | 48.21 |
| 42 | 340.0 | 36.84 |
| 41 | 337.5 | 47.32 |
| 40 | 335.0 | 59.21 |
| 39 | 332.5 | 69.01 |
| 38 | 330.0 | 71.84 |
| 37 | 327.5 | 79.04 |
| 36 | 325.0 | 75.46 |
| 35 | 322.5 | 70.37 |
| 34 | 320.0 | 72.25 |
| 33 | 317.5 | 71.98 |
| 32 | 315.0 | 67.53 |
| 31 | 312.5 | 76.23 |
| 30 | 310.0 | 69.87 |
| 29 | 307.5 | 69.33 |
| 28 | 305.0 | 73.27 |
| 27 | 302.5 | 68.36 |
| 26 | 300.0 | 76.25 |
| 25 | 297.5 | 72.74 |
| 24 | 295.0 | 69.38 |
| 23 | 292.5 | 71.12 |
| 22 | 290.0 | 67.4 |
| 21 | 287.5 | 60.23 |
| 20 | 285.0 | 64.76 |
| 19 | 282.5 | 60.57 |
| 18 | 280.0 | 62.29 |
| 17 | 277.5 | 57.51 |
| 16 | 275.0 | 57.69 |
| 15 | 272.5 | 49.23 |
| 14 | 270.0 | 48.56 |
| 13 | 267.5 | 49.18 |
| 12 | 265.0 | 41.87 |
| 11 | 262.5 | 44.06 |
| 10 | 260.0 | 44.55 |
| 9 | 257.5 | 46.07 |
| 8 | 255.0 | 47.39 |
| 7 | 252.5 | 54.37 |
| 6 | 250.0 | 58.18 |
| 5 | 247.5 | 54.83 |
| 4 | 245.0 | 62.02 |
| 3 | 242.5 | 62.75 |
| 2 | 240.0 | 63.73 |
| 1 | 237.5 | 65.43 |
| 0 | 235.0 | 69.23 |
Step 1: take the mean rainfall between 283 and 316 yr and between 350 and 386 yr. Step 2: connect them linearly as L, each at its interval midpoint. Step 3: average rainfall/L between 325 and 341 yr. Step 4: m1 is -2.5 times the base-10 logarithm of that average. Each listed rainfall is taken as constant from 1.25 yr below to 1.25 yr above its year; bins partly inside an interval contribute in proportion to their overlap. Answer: 0.28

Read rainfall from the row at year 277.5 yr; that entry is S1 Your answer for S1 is 57.51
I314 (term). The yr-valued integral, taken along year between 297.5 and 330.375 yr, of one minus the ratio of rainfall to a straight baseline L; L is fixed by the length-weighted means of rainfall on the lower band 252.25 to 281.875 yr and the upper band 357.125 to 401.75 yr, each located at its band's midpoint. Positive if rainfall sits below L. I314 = -1.2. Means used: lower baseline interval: 50.3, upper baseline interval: 97.8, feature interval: 72.5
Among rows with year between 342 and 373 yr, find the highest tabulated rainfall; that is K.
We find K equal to 102.8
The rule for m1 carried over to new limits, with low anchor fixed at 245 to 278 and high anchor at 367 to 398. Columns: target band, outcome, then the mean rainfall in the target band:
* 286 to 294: -0.06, 66.3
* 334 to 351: 0.49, 54.7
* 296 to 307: -0.07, 72.4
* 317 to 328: 0.05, 73.6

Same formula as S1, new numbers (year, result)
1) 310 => 69.87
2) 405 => 102.1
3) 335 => 59.21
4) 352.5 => 75.44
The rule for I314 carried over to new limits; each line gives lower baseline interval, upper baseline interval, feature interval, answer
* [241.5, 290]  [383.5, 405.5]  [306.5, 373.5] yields 7.9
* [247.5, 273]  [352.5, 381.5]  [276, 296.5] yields -1.8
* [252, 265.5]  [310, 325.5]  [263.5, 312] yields -3.0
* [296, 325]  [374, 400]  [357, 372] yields 1.5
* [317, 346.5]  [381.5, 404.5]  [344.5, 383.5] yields -1.3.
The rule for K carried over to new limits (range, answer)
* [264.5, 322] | 76.25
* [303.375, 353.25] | 79.04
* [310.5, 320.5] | 76.23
